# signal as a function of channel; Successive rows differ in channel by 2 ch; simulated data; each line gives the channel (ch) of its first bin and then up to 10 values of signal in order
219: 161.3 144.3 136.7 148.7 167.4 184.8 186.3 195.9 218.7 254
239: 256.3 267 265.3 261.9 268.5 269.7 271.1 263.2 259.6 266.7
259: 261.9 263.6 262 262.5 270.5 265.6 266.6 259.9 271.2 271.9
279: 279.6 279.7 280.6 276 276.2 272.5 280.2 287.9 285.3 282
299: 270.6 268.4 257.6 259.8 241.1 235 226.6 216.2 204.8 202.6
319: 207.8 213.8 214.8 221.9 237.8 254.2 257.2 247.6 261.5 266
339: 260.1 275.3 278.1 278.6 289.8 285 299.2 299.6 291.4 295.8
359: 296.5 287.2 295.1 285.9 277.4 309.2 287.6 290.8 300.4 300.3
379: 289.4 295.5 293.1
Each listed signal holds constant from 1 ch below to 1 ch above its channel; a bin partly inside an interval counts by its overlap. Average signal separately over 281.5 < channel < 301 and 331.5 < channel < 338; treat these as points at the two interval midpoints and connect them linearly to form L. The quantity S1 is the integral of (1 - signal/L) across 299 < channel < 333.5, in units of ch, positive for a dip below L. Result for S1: 4.2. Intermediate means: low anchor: 279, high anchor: 258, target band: 234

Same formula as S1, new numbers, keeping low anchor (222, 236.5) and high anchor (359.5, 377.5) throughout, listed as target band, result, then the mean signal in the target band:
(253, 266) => -3.7 ch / 263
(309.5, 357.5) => 2.2 ch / 253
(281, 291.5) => -2.4 ch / 277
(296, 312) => -1.0 ch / 255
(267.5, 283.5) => -4.0 ch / 272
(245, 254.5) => -3.4 ch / 267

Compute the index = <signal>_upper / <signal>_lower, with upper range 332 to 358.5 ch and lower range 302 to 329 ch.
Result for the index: 1.23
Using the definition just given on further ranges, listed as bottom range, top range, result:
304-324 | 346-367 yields 1.31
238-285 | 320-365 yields 1.01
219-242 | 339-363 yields 1.48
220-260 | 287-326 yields 1.08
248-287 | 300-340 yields 0.88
